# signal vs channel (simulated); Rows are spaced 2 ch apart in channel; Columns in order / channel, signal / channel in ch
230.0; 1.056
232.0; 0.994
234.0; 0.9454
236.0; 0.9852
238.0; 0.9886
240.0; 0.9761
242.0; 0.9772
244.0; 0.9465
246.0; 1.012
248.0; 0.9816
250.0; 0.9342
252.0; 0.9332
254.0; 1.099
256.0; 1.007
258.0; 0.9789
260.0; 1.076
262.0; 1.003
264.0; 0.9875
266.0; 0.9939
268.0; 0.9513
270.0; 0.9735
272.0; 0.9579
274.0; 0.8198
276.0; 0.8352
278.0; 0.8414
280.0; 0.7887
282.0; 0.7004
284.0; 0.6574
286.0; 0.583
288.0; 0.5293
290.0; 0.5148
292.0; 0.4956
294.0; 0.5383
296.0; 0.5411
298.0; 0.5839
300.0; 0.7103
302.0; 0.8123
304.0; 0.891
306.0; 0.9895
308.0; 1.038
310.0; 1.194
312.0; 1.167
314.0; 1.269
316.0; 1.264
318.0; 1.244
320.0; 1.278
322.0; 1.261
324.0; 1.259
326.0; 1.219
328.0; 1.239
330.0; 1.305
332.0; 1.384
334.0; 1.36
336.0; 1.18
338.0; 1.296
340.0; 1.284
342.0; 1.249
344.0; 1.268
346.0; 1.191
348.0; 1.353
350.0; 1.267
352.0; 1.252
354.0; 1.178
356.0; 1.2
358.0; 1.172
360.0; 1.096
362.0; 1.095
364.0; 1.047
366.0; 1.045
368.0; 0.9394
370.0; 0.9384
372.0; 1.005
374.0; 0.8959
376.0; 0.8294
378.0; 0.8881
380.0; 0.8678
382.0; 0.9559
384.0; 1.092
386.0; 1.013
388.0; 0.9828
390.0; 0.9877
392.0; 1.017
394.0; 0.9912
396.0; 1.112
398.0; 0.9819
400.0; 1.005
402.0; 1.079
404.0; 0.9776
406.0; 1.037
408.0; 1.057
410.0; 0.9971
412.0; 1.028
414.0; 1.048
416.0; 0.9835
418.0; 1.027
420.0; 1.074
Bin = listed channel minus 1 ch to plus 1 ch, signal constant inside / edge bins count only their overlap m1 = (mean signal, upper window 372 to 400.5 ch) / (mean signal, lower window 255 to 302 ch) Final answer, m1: 1.2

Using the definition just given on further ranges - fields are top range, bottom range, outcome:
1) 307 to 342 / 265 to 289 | 1.56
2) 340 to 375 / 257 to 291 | 1.36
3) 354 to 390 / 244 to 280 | 1.05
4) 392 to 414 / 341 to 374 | 0.90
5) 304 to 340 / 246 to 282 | 1.29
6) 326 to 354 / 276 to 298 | 2.03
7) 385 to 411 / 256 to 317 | 1.19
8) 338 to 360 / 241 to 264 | 1.24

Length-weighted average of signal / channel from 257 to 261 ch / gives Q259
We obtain 1.03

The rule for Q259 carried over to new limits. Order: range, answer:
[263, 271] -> 0.977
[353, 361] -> 1.16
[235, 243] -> 0.982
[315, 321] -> 1.26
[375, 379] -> 0.859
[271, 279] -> 0.864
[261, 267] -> 0.995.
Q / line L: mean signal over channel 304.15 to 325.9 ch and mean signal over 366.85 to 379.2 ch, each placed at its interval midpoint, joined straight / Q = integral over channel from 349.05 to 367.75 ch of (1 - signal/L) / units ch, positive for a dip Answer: -3.0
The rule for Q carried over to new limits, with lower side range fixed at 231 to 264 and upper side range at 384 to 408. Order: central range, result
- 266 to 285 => 2.9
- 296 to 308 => 2.5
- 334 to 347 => -3.1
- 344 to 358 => -3.1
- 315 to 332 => -4.4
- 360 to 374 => 0.1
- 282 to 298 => 7.0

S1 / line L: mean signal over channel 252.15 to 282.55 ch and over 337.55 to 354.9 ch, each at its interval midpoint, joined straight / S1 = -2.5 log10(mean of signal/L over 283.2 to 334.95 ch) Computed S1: 0.15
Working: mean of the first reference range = 0.938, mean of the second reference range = 1.26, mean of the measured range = 0.975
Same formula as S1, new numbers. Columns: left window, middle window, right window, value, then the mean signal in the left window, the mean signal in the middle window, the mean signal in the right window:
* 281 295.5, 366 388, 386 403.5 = -0.01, 0.573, 0.949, 1.02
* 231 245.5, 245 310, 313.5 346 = 0.28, 0.975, 0.842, 1.27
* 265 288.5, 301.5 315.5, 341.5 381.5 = -0.17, 0.808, 1.07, 1.09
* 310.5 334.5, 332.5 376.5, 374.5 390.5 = -0.05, 1.27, 1.15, 0.949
